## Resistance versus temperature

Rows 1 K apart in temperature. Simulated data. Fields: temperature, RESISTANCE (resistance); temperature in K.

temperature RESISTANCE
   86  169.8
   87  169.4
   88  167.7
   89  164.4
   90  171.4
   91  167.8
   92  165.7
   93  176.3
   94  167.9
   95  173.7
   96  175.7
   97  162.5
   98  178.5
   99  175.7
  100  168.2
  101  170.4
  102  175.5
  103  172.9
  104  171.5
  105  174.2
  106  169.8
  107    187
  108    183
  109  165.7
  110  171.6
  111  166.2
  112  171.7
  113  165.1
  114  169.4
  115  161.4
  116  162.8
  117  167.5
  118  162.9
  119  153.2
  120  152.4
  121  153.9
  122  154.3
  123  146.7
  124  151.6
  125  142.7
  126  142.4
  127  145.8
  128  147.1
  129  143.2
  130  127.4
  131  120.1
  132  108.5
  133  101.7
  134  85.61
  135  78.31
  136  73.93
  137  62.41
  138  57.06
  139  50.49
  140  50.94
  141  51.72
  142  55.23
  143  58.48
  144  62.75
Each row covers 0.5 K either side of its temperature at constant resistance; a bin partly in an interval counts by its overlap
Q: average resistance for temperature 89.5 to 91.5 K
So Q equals 170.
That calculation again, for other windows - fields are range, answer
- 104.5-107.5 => 177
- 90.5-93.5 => 170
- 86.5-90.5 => 168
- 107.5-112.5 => 172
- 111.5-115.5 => 167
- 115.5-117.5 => 165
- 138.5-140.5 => 50.7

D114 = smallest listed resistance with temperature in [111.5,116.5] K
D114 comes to 161.4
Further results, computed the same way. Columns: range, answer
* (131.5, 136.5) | 73.93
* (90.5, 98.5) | 162.5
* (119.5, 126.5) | 142.4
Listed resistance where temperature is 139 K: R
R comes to 50.49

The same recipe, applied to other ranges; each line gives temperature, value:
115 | 161.4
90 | 171.4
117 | 167.5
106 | 169.8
